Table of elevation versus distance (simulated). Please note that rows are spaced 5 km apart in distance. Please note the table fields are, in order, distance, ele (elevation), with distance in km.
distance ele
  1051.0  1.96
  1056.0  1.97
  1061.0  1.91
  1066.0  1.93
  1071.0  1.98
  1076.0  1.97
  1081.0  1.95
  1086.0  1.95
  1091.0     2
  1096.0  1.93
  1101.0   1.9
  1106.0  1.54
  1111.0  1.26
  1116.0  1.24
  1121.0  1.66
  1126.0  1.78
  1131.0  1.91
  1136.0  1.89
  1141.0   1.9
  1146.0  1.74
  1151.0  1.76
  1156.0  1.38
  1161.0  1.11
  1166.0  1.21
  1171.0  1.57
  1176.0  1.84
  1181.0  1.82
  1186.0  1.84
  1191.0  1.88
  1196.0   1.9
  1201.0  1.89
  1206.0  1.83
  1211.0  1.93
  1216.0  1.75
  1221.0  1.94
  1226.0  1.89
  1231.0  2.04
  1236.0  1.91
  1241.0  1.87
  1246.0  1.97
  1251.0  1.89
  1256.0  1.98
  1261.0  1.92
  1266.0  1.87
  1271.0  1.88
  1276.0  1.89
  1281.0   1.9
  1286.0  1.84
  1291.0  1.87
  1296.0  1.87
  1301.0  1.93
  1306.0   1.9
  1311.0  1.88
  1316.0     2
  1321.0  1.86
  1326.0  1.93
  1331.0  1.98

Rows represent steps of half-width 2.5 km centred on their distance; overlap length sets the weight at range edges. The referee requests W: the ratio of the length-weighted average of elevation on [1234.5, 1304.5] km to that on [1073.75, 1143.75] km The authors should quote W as 1.1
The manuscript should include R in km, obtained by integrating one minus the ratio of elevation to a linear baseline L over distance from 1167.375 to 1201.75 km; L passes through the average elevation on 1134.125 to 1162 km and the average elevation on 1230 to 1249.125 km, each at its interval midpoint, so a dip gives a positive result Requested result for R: -0.56 km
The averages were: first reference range 1.65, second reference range 1.94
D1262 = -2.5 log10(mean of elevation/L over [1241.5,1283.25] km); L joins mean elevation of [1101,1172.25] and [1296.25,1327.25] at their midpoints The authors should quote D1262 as -0.05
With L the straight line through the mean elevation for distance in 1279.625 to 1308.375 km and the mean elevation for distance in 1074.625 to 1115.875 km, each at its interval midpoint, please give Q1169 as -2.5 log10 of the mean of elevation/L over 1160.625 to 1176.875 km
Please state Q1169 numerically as 0.26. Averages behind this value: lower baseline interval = 1.78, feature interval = 1.43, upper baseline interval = 1.88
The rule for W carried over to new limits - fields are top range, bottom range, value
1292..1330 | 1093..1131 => 1.17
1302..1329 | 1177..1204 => 1.03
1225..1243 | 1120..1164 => 1.15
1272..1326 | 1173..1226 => 1.02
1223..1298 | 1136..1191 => 1.16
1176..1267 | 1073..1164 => 1.11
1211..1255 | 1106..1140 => 1.17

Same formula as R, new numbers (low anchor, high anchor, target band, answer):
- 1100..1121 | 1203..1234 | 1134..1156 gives -2.2 km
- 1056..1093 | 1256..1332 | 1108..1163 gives 9.5 km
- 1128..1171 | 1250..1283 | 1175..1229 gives -3.8 km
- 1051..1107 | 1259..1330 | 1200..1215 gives 0.3 km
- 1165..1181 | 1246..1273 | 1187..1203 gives -1.8 km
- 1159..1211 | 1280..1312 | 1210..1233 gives -1.8 km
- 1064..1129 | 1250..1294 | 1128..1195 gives 4.9 km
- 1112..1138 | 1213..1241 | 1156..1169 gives 4.0 km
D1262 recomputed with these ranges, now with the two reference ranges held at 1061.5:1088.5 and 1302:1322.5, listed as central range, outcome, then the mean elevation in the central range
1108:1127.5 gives 0.303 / 1.47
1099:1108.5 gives 0.141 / 1.71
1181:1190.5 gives 0.053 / 1.84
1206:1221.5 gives 0.041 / 1.86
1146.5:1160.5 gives 0.259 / 1.53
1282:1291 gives 0.034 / 1.86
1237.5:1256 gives 0.003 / 1.92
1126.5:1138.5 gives 0.036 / 1.88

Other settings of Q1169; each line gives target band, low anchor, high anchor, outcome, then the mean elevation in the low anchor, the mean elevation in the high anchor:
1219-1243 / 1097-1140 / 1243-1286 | -0.05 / 1.67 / 1.91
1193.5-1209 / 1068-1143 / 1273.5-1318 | -0.02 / 1.79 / 1.9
